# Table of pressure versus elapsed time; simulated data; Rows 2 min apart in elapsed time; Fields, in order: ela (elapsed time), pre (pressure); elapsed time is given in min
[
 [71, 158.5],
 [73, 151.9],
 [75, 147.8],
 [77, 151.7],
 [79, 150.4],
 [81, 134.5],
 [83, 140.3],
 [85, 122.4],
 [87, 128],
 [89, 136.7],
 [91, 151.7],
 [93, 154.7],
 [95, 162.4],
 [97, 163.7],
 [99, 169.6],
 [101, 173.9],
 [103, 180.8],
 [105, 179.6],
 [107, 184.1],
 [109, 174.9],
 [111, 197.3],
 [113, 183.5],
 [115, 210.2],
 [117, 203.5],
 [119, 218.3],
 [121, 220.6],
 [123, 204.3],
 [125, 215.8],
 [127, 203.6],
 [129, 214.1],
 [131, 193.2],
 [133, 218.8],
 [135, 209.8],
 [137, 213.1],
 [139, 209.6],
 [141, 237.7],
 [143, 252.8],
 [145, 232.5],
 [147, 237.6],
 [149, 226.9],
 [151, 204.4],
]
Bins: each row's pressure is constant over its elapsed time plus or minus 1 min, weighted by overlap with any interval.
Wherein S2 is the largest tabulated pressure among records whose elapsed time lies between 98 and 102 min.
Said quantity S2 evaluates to 173.9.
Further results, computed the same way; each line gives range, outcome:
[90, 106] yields 180.8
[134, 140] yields 213.1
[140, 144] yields 252.8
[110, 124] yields 220.6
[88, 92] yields 151.7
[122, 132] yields 215.8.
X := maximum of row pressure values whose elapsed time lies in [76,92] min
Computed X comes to 151.7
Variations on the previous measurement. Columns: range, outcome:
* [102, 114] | 197.3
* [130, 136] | 218.8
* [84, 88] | 128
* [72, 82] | 151.9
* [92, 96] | 162.4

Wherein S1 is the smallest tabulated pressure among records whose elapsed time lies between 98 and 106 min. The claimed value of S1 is 169.6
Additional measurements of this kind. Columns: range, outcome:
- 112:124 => 183.5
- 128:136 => 193.2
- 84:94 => 122.4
